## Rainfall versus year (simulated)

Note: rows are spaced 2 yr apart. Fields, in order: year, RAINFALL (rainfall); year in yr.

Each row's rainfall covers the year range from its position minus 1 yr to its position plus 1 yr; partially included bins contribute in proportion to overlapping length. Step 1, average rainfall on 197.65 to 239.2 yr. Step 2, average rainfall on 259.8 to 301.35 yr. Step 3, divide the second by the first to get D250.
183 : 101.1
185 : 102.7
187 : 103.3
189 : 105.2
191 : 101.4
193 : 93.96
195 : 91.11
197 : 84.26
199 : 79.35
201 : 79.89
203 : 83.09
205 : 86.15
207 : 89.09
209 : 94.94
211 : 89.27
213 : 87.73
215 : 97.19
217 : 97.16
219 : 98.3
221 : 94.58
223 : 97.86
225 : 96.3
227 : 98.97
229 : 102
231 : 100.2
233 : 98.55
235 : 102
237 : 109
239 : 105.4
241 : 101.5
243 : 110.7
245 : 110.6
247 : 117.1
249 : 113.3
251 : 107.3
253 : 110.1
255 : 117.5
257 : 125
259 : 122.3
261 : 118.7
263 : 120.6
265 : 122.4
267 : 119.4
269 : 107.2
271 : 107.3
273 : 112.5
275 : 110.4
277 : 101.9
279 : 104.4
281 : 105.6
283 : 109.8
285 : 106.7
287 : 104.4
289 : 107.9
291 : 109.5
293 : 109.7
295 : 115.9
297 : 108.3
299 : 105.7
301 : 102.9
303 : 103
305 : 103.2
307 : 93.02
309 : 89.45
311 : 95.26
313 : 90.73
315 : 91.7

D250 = 1.2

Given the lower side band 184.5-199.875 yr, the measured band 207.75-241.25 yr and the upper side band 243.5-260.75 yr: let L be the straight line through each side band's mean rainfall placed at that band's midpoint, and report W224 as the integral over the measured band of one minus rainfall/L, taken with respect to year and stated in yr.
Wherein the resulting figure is 2.50 yr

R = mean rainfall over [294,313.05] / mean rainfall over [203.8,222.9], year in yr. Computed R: 1.09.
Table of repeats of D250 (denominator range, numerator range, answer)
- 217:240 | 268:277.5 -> 1.08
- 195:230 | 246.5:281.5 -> 1.24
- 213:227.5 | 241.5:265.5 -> 1.20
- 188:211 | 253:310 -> 1.22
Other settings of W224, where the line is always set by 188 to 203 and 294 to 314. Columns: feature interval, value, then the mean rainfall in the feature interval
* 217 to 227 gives -0.5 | 97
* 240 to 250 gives -1.6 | 111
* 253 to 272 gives -4.1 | 117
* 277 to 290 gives -1.0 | 106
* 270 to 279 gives -0.9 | 108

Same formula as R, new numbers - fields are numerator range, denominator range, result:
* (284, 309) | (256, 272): 0.89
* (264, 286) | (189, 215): 1.23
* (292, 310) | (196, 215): 1.20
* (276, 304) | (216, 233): 1.09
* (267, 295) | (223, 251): 1.03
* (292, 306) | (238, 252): 0.98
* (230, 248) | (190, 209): 1.21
